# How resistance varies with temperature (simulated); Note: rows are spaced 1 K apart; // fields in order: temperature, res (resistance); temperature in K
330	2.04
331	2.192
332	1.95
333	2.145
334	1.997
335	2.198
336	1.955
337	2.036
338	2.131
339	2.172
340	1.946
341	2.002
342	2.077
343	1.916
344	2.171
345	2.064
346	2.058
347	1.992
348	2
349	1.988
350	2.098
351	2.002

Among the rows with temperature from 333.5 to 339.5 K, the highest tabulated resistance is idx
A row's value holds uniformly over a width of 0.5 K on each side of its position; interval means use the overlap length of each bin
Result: 2.198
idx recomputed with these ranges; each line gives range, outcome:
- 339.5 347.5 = 2.171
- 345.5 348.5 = 2.058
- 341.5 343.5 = 2.077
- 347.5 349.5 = 2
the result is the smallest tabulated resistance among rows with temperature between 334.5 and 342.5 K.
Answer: 1.946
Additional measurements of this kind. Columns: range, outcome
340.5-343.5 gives 1.916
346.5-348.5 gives 1.992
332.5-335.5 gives 1.997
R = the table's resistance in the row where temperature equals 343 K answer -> 1.916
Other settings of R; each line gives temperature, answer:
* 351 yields 2.002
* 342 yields 2.077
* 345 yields 2.064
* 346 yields 2.058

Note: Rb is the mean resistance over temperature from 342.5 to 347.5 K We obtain 2.04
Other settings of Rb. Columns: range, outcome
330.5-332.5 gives 2.07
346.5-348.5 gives 2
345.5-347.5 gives 2.02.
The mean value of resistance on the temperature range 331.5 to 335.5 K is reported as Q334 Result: 2.07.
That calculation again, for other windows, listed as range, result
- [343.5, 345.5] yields 2.12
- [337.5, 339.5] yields 2.15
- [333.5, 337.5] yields 2.05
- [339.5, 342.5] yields 2.01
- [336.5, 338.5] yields 2.08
